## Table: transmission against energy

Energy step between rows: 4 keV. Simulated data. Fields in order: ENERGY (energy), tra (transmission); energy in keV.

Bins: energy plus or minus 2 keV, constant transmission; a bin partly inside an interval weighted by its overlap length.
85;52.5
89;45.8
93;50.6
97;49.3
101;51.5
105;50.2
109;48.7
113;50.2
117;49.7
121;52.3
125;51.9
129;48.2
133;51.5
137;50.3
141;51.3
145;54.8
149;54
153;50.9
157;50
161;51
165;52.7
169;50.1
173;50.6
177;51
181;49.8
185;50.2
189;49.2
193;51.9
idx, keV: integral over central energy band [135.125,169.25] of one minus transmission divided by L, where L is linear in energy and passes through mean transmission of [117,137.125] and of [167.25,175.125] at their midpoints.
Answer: -0.8 keV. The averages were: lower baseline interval 50.8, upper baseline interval 50.4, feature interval 51.8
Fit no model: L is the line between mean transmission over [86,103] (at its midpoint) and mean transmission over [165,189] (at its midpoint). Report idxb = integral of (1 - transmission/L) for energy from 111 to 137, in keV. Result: -0.41 keV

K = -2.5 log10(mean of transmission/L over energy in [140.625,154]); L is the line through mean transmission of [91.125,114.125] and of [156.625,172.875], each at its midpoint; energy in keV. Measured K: -0.05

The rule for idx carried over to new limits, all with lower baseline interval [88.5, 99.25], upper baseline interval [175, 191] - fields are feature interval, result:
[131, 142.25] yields -0.3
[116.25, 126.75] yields -0.5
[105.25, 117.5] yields -0.1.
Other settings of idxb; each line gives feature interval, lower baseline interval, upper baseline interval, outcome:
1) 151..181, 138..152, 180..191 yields 0.26 keV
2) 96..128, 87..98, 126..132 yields -0.97 keV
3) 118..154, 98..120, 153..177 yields -0.83 keV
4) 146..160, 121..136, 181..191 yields -0.42 keV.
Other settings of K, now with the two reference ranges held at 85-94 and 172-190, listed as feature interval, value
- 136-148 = -0.060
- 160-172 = -0.027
